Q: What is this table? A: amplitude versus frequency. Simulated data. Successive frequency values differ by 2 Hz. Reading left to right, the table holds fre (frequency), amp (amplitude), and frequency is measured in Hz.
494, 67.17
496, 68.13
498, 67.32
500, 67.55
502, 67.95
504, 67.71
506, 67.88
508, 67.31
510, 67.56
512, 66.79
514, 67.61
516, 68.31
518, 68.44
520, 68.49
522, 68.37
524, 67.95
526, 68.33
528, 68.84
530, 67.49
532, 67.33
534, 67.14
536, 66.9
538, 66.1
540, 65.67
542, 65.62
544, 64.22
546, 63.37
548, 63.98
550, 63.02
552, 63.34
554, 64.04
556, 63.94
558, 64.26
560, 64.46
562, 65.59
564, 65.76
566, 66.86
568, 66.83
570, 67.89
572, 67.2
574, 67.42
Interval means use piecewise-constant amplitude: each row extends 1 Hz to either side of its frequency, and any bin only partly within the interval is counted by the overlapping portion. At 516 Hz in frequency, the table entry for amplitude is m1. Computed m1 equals 68.31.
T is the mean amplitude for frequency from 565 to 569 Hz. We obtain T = 66.8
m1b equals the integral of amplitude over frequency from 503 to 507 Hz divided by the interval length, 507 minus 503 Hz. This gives 67.8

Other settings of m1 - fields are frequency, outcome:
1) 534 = 67.14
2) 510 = 67.56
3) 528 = 68.84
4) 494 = 67.17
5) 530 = 67.49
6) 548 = 63.98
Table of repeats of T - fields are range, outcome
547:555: 63.6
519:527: 68.3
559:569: 65.9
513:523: 68.2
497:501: 67.4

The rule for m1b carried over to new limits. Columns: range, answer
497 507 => 67.7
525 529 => 68.6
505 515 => 67.4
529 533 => 67.4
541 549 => 64.3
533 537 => 67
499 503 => 67.8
